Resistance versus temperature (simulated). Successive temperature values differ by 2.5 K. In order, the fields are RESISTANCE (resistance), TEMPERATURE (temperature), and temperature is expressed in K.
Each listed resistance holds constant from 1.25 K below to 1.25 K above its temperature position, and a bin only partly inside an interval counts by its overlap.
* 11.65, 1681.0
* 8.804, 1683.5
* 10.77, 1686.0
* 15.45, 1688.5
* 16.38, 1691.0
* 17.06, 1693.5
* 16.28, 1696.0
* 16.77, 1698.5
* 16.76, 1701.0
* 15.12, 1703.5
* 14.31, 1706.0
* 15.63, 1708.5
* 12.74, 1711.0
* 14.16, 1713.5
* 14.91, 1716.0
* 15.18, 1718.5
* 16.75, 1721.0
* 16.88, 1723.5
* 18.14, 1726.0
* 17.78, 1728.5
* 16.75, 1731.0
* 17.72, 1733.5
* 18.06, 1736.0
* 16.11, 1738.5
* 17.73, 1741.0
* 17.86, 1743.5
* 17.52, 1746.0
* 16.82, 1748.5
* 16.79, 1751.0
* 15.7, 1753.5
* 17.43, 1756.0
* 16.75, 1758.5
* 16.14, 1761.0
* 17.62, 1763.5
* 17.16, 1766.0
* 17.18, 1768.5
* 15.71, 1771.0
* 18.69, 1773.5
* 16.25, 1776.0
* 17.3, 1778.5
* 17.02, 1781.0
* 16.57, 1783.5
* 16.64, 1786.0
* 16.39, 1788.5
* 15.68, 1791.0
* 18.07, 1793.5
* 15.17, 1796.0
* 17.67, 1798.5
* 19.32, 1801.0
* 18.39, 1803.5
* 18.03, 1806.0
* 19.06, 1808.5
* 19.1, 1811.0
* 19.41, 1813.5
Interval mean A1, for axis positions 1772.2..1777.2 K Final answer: 17.5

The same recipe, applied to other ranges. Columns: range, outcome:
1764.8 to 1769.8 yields 17.2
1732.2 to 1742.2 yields 17.4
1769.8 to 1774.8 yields 17.2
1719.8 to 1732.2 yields 17.3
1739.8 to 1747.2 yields 17.7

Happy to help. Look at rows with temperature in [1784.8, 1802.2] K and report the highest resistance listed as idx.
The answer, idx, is 19.32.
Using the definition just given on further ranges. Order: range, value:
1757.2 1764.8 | 17.62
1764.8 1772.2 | 17.18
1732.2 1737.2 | 18.06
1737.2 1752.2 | 17.86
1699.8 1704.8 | 16.76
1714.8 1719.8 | 15.18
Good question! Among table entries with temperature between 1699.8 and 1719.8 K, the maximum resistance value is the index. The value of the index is 16.76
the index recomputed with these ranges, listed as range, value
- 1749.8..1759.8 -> 17.43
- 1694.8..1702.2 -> 16.77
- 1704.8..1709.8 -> 15.63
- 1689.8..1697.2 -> 17.06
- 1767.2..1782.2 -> 18.69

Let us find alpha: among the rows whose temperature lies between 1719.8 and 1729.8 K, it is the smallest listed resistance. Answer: 16.75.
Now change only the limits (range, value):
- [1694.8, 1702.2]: 16.28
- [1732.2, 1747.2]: 16.11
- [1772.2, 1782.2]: 16.25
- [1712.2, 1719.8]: 14.16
